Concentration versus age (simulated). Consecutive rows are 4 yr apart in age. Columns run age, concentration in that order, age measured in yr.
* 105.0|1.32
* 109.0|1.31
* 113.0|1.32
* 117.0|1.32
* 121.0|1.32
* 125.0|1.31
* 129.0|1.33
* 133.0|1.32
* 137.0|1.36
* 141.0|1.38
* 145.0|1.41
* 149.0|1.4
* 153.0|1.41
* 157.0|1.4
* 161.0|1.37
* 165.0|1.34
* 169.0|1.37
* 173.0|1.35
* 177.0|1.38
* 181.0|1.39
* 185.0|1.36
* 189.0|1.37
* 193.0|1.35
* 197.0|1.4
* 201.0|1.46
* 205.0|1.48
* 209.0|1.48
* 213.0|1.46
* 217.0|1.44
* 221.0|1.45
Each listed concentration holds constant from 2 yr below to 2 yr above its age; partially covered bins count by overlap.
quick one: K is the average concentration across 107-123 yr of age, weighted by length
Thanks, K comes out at 1.32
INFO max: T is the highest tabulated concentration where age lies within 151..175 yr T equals 1.41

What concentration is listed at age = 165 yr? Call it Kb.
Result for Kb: 1.34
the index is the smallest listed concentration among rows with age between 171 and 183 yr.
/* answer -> 1.35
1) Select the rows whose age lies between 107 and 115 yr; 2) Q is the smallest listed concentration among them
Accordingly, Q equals 1.31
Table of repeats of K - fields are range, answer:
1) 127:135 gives 1.33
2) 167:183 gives 1.37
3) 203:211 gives 1.48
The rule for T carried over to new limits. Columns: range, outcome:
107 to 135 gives 1.33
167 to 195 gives 1.39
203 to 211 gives 1.48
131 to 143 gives 1.38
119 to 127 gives 1.32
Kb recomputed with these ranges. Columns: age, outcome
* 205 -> 1.48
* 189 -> 1.37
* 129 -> 1.33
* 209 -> 1.48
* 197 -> 1.4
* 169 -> 1.37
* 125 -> 1.31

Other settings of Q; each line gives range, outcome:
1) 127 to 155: 1.32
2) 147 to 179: 1.34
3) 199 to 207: 1.46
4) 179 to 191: 1.36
